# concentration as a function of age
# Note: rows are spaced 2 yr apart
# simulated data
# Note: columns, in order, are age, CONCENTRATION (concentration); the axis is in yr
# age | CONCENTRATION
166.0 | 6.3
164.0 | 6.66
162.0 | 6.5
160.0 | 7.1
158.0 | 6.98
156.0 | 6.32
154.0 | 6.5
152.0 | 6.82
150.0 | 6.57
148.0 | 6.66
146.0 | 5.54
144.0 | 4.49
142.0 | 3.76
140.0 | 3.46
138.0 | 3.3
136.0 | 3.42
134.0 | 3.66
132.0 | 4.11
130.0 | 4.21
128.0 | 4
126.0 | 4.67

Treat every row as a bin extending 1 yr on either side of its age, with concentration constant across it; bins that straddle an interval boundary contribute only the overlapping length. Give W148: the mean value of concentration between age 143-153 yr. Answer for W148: 6.02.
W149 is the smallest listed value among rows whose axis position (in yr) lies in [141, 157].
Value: 3.76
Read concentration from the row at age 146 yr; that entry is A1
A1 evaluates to 5.54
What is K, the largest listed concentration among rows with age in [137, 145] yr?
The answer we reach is 4.49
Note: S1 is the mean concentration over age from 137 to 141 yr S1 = 3.38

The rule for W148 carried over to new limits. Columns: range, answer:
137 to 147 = 4.11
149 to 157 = 6.55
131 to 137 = 3.73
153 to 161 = 6.72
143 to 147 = 5.02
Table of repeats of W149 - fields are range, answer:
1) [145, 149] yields 5.54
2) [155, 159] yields 6.32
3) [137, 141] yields 3.3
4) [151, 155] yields 6.5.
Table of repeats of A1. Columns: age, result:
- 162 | 6.5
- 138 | 3.3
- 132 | 4.11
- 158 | 6.98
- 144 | 4.49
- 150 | 6.57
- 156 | 6.32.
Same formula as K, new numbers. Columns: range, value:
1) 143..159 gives 6.98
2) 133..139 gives 3.66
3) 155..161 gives 7.1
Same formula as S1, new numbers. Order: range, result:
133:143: 3.52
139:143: 3.61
